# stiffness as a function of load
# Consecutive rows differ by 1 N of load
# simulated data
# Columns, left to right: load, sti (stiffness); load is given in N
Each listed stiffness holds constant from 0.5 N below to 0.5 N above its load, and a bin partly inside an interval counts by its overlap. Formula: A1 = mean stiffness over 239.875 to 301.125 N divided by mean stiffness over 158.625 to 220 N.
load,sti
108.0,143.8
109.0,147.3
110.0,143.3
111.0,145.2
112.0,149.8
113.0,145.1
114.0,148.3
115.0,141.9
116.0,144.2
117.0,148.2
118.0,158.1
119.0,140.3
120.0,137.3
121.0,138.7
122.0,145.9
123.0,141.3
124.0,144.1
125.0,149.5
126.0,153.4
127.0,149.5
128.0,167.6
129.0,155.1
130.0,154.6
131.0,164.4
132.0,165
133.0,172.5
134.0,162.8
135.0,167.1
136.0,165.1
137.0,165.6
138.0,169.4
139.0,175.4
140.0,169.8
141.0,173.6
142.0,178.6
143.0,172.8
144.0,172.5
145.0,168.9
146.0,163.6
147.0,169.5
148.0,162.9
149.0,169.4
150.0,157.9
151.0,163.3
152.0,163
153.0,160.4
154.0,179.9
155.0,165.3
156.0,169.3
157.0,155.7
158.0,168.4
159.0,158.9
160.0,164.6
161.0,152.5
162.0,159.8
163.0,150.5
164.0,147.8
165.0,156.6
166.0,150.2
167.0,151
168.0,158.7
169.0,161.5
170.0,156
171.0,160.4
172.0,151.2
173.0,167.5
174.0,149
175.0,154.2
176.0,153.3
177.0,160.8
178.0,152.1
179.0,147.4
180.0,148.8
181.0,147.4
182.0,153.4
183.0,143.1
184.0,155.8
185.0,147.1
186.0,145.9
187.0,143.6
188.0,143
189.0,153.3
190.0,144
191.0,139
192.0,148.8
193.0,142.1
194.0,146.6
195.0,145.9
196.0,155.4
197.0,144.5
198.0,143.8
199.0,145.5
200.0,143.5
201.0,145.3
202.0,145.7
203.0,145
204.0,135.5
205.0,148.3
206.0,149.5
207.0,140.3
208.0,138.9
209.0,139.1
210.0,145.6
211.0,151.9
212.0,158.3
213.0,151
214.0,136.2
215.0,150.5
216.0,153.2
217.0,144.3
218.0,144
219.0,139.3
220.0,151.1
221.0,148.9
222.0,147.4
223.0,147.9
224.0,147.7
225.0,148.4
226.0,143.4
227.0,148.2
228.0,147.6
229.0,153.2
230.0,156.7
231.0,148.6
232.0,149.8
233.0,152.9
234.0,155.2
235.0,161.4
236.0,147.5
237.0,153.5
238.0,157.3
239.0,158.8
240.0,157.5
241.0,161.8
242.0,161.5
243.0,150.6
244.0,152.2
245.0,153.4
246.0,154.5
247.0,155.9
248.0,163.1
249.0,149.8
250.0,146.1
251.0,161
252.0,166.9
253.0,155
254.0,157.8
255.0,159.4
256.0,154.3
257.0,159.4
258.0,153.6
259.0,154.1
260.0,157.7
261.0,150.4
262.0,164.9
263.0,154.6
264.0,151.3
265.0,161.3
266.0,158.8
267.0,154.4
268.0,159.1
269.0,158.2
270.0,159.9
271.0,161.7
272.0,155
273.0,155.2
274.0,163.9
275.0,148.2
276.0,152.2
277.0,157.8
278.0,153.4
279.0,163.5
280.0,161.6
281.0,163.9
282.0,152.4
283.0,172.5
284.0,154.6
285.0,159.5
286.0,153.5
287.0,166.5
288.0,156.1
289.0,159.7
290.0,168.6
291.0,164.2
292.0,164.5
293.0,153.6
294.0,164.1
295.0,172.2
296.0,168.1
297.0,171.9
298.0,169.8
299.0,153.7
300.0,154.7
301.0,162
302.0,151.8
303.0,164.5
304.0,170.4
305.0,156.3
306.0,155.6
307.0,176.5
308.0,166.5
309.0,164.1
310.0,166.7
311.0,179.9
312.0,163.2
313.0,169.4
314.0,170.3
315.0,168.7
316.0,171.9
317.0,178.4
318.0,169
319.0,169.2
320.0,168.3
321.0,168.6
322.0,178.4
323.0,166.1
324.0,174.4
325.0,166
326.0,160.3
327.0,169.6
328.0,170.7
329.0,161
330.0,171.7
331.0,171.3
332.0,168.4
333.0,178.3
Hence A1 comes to 1.06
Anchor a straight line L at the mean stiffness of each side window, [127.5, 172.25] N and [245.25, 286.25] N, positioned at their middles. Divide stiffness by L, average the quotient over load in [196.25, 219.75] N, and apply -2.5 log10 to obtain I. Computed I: 0.11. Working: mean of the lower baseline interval 163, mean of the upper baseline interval 157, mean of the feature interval 145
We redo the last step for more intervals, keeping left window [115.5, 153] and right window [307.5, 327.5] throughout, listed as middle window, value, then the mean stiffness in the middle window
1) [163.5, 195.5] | 0.08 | 151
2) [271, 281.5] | 0.06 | 158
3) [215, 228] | 0.12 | 147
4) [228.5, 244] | 0.07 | 155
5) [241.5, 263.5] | 0.07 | 156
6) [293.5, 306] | 0.04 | 163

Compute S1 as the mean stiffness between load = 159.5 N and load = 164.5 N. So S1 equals 155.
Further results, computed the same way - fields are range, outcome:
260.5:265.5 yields 156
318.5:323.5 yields 170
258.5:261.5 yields 154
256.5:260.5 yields 156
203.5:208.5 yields 142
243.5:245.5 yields 153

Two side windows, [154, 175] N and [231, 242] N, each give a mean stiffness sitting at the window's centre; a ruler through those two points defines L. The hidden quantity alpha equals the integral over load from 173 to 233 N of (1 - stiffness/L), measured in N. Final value 3.5 N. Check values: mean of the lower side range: 158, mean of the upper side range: 156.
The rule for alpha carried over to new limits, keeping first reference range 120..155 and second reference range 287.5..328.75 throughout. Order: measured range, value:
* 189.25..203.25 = 1.6 N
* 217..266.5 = 3.3 N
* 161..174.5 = 0.6 N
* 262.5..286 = 1.1 N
